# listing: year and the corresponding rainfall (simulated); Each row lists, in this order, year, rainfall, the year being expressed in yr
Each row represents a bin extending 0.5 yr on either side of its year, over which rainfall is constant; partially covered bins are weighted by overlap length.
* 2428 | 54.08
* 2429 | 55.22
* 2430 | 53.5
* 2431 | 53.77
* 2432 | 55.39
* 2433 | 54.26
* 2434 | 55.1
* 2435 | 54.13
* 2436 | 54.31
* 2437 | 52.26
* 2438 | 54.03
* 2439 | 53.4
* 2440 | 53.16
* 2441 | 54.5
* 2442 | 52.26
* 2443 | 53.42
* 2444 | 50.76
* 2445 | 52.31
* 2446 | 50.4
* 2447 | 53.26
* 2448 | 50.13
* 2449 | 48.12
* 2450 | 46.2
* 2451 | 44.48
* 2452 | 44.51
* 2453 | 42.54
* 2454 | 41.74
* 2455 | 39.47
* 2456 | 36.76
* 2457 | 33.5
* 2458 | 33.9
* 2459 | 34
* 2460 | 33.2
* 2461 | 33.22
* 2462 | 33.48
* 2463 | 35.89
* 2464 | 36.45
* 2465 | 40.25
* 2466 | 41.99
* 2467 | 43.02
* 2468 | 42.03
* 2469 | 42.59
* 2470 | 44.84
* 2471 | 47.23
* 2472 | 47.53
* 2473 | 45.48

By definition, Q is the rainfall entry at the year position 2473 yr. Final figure 45.48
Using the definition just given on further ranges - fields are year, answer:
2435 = 54.13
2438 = 54.03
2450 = 46.2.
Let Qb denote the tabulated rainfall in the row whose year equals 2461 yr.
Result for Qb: 33.22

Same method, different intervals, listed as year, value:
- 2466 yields 41.99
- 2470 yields 44.84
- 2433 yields 54.26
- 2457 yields 33.5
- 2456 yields 36.76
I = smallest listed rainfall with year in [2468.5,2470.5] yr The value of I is 42.59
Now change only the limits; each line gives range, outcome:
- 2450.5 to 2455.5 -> 39.47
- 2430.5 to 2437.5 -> 52.26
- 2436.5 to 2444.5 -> 50.76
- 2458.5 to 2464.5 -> 33.2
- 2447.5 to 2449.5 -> 48.12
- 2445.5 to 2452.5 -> 44.48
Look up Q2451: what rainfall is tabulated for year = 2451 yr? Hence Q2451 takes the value 44.48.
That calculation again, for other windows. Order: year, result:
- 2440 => 53.16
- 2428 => 54.08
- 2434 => 55.1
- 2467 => 43.02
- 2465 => 40.25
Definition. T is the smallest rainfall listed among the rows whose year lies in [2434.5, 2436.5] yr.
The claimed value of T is 54.13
